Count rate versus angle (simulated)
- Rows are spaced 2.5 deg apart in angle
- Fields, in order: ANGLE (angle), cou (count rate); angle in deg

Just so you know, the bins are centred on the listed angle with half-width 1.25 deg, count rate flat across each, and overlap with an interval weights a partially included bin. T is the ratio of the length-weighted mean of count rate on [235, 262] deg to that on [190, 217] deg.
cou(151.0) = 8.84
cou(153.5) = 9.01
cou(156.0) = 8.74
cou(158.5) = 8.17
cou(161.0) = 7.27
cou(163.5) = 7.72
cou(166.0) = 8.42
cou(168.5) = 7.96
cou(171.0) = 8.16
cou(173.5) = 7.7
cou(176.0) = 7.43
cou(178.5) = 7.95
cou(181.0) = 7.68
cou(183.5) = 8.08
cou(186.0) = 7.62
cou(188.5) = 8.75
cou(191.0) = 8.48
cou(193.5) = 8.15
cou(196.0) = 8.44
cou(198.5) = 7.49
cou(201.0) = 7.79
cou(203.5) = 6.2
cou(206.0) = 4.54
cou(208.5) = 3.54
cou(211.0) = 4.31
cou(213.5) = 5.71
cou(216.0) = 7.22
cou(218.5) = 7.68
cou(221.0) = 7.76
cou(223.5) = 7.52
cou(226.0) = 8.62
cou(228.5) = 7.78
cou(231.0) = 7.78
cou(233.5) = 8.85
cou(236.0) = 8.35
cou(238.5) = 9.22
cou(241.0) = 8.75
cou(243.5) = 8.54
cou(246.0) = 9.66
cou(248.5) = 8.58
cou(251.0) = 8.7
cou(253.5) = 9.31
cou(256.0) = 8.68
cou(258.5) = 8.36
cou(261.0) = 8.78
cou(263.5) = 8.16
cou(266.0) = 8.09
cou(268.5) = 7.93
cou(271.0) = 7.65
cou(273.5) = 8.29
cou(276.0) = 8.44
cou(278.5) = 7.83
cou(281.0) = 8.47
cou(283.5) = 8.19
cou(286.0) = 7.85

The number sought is 1.4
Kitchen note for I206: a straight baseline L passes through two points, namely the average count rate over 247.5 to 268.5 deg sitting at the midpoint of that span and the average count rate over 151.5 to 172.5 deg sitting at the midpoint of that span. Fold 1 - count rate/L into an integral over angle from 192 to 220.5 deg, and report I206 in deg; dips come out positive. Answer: 6.3 deg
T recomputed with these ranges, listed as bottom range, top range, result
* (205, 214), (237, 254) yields 2.02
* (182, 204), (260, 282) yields 1.03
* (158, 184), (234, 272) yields 1.09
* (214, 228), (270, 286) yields 1.06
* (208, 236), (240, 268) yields 1.22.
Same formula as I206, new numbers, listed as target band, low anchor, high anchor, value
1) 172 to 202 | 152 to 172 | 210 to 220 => -2.79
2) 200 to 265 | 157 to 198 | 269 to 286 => 2.86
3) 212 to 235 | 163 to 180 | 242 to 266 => 2.17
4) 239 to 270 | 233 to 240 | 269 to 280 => -0.68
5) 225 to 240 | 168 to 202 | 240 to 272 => -0.12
